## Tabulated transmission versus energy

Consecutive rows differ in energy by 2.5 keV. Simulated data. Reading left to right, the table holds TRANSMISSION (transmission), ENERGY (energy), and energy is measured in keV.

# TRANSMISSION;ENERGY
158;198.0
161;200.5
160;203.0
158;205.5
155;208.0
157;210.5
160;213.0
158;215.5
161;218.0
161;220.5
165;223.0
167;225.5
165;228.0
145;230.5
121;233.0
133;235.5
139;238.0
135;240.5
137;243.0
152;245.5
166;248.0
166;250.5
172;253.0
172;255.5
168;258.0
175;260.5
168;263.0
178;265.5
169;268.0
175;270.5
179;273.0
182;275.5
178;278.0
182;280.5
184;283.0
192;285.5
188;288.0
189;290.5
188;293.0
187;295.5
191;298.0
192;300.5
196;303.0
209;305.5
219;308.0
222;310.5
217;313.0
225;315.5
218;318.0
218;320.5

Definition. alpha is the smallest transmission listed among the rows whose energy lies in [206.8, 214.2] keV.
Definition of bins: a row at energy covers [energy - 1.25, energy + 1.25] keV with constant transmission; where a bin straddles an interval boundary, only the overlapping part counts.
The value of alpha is 155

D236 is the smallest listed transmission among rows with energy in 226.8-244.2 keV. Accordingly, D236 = 121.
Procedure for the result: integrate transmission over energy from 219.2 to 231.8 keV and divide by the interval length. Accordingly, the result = 160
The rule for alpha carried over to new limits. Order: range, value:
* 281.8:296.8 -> 184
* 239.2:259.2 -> 135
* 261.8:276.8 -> 168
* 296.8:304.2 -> 191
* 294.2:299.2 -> 187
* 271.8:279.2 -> 178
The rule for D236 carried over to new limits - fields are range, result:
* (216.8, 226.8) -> 161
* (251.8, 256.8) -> 172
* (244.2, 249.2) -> 152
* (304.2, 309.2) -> 209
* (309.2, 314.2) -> 217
